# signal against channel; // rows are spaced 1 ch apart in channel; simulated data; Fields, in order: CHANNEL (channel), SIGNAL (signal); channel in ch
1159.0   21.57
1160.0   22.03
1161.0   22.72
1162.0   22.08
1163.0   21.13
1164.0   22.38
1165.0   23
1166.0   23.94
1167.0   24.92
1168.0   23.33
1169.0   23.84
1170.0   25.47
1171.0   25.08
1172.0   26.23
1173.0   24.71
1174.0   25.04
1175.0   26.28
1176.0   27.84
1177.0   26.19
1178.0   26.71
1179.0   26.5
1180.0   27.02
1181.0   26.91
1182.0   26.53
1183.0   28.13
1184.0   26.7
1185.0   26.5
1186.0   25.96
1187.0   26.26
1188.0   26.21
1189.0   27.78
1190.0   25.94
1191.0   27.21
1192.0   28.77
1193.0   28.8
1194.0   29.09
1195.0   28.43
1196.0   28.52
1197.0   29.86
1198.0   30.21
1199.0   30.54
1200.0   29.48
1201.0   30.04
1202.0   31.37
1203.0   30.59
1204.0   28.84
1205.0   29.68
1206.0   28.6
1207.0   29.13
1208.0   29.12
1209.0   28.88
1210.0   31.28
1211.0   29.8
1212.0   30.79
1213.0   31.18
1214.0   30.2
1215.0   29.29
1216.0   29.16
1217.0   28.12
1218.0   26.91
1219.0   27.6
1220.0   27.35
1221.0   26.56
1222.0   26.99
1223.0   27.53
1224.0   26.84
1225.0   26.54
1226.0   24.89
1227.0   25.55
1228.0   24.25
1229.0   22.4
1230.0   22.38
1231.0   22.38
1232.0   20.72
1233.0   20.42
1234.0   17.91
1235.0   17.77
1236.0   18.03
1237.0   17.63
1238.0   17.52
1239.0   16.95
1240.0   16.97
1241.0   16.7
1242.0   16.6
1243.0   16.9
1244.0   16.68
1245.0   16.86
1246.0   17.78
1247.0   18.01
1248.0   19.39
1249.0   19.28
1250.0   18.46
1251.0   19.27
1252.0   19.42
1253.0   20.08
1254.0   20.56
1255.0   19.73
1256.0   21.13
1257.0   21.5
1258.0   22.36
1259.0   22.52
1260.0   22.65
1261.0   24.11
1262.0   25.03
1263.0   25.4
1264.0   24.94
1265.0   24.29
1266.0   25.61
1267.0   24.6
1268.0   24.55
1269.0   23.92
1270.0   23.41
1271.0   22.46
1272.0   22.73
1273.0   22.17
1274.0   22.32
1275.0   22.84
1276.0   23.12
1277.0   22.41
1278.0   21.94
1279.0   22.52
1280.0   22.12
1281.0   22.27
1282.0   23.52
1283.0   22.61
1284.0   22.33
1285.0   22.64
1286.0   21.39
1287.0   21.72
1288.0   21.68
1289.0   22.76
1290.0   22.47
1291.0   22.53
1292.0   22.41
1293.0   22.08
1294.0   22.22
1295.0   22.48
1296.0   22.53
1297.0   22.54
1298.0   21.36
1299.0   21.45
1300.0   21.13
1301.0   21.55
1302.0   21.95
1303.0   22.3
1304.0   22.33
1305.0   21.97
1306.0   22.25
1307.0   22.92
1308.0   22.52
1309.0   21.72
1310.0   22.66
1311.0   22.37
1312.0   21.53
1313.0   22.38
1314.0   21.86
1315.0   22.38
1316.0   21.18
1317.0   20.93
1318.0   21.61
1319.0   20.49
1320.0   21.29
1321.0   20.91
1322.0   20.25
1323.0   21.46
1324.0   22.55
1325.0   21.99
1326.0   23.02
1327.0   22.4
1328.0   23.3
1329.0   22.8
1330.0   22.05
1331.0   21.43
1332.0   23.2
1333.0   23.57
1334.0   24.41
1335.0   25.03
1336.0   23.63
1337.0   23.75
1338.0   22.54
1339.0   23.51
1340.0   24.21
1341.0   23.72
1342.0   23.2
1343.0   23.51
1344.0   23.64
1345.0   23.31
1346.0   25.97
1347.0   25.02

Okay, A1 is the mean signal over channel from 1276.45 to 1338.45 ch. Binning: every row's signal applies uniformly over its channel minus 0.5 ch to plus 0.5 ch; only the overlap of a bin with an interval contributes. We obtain 22.3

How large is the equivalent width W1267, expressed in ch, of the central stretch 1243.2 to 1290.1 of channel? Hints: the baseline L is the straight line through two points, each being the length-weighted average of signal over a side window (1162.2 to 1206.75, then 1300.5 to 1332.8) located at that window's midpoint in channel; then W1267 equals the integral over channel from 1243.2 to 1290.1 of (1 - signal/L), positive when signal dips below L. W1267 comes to 3.86 ch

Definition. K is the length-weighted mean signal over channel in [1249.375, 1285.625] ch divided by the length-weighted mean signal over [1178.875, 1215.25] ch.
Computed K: 0.79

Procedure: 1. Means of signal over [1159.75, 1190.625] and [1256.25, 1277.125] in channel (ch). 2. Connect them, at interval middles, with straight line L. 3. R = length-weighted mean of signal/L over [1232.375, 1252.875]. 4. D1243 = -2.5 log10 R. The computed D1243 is 0.31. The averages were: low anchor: 25.3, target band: 18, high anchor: 23.5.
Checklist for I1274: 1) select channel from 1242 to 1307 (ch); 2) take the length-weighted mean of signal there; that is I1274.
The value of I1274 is 21.8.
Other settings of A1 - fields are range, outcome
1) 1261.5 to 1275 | 23.9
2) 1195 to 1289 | 23.8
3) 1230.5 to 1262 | 19.3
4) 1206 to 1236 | 26.2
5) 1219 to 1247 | 21.1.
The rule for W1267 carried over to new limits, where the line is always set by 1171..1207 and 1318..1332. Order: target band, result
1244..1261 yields 3.4 ch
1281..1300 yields 0.9 ch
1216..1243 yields 3.8 ch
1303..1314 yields 0.2 ch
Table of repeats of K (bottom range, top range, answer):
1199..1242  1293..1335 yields 0.87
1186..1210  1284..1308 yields 0.77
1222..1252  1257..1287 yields 1.15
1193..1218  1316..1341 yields 0.76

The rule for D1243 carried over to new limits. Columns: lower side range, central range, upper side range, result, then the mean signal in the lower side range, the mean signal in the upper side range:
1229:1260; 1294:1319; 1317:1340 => -0.02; 19.2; 22.5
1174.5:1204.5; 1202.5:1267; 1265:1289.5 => 0.09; 28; 22.8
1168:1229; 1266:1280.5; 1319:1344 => 0.09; 27.7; 22.8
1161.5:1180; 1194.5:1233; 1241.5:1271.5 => -0.21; 24.8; 21.2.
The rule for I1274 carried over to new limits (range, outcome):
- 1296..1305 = 21.9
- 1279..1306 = 22.2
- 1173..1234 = 27.4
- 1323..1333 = 22.5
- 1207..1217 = 29.8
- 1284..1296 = 22.2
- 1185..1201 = 28.2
